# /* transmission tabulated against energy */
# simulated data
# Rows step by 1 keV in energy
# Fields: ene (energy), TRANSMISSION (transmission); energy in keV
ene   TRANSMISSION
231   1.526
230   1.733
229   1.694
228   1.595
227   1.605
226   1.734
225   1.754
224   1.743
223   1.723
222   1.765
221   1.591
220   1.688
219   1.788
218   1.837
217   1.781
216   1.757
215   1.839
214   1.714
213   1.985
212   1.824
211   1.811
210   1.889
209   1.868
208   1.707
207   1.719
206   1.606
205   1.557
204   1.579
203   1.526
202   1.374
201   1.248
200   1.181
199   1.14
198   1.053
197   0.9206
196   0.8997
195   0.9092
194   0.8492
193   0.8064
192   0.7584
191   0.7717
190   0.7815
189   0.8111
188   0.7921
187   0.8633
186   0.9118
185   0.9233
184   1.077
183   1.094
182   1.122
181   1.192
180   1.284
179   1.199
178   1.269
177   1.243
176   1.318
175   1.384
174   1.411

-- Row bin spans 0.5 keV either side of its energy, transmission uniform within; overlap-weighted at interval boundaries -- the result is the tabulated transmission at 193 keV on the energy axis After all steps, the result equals 0.8064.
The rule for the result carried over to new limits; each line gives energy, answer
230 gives 1.733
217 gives 1.781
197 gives 0.9206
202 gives 1.374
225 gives 1.754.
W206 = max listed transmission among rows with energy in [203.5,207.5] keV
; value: 1.719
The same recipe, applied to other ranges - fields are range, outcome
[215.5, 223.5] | 1.837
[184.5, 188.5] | 0.9233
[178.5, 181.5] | 1.284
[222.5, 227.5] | 1.754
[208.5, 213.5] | 1.985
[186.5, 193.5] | 0.8633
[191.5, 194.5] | 0.8492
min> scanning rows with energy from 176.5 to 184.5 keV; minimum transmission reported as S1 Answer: 1.077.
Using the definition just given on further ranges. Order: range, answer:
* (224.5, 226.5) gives 1.734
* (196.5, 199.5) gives 0.9206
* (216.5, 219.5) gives 1.781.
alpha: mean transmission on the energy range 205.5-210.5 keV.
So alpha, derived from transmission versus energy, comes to 1.76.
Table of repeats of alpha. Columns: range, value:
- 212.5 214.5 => 1.85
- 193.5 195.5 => 0.879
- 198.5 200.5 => 1.16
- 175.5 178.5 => 1.28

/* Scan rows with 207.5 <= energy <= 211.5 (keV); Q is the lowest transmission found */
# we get 1.707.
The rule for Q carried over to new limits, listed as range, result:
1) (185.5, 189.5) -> 0.7921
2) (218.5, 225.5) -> 1.591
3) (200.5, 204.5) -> 1.248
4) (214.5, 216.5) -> 1.757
